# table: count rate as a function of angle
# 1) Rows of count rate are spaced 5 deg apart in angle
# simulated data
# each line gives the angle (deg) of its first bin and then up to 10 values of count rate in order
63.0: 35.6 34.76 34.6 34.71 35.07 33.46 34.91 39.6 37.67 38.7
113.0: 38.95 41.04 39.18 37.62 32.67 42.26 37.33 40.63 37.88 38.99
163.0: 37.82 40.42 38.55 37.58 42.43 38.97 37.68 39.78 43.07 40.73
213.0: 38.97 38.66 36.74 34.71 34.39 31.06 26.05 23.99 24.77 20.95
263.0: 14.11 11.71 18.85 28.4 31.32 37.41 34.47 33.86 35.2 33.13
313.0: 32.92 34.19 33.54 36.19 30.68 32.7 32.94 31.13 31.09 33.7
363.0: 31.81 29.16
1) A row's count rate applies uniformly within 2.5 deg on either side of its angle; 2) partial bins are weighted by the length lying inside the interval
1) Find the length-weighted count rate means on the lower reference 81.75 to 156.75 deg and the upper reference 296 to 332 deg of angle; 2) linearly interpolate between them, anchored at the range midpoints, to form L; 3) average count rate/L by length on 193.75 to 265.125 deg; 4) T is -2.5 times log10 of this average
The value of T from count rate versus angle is 0.11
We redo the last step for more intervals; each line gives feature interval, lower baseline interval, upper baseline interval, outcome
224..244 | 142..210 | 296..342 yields 0.15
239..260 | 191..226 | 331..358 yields 0.45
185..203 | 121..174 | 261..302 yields -0.15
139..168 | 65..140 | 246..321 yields -0.13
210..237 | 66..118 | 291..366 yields -0.06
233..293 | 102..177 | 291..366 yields 0.35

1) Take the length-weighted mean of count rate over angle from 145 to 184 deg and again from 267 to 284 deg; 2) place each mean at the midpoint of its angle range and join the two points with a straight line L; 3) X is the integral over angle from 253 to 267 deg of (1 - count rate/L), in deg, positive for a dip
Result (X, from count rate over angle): 3.9 deg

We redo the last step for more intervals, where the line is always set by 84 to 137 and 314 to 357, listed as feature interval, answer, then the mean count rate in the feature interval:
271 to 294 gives 2.6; 30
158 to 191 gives -2.8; 39.2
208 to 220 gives -1.3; 39.2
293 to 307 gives -0.3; 34.4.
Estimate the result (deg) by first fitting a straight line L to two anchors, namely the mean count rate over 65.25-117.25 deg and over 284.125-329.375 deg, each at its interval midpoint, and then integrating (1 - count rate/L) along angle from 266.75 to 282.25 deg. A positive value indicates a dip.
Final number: 5.8 deg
